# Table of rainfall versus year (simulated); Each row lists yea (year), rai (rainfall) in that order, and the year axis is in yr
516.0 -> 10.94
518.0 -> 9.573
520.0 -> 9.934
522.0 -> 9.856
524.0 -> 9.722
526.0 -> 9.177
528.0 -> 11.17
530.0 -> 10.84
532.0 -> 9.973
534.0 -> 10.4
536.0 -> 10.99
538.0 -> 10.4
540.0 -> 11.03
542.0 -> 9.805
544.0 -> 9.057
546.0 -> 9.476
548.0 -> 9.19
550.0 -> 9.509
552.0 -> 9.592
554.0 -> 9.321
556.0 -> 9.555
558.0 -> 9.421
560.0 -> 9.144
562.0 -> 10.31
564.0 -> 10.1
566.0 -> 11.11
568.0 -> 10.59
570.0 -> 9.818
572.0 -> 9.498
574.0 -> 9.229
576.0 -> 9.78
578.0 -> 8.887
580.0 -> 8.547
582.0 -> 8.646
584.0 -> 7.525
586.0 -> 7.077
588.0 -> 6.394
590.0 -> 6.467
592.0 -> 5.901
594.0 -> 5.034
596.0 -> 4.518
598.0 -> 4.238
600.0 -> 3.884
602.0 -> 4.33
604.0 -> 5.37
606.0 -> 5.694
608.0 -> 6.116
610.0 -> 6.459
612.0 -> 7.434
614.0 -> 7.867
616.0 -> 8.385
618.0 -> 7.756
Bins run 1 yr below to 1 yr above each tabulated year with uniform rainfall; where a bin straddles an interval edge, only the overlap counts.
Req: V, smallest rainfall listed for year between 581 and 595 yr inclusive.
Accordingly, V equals 5.034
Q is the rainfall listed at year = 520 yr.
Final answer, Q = 9.934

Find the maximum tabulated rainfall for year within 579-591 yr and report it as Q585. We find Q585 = 8.646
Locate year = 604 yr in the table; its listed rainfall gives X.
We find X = 5.37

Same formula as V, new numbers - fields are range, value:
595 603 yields 3.884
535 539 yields 10.4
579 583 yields 8.547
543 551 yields 9.057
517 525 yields 9.573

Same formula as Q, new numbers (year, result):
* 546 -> 9.476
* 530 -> 10.84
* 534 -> 10.4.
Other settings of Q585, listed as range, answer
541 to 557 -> 9.805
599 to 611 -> 6.459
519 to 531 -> 11.17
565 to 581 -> 11.11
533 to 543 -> 11.03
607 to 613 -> 7.434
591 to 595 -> 5.901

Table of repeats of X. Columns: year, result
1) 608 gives 6.116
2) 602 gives 4.33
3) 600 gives 3.884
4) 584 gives 7.525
